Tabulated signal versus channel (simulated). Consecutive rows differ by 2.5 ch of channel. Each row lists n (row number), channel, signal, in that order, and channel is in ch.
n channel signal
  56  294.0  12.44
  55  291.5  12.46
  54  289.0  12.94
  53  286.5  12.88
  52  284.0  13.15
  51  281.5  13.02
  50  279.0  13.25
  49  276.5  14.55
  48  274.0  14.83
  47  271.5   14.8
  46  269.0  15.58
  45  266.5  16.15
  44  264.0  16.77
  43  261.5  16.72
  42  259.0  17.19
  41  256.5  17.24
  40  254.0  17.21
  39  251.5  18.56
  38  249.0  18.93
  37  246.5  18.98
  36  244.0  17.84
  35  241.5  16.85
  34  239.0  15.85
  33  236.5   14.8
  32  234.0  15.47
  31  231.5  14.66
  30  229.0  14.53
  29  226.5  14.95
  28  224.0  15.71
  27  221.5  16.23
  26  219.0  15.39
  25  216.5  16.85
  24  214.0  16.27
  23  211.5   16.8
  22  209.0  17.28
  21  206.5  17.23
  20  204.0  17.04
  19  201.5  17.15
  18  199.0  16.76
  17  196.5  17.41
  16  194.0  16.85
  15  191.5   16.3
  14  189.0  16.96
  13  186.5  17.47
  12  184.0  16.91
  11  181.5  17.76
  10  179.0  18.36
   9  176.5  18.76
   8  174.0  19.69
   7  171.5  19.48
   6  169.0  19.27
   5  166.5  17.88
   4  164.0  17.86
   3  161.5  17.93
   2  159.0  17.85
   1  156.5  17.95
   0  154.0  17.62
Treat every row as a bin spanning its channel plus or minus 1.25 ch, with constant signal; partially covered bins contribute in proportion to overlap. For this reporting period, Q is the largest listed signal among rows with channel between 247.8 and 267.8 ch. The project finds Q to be 18.93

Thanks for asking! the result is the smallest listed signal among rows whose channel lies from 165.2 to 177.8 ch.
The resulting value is 17.88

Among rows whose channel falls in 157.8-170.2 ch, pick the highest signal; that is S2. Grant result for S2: 19.27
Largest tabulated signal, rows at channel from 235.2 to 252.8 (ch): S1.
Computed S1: 18.98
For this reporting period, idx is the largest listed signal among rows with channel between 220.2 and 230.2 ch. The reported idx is 16.23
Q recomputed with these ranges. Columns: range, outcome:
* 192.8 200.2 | 17.41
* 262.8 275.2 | 16.77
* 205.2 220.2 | 17.28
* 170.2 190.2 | 19.69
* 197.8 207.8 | 17.23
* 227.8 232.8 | 14.66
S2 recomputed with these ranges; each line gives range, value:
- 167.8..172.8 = 19.48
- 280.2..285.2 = 13.15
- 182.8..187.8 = 17.47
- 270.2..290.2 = 14.83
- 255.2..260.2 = 17.24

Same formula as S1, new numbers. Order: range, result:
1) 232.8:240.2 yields 15.85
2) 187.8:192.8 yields 16.96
